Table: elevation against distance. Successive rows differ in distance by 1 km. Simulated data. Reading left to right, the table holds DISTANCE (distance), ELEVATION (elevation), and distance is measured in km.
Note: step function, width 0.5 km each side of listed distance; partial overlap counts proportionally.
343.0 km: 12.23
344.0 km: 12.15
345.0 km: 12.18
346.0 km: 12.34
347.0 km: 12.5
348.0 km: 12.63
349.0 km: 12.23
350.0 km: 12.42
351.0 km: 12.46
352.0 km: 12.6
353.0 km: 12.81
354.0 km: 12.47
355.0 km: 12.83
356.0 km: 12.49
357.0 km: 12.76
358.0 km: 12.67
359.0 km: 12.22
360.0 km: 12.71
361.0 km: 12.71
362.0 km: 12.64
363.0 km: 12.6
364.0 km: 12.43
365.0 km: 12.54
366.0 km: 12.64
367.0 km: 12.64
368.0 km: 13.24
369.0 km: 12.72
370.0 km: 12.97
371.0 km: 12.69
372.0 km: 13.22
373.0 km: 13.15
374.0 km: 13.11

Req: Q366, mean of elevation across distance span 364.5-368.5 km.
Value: 12.8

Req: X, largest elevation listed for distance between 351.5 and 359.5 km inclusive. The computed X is 12.83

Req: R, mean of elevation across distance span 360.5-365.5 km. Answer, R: 12.6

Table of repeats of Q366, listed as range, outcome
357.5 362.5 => 12.6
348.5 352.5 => 12.4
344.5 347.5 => 12.3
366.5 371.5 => 12.9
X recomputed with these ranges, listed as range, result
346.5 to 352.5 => 12.63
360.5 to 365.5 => 12.71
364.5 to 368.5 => 13.24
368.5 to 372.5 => 13.22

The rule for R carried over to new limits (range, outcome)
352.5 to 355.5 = 12.7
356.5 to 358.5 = 12.7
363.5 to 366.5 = 12.5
